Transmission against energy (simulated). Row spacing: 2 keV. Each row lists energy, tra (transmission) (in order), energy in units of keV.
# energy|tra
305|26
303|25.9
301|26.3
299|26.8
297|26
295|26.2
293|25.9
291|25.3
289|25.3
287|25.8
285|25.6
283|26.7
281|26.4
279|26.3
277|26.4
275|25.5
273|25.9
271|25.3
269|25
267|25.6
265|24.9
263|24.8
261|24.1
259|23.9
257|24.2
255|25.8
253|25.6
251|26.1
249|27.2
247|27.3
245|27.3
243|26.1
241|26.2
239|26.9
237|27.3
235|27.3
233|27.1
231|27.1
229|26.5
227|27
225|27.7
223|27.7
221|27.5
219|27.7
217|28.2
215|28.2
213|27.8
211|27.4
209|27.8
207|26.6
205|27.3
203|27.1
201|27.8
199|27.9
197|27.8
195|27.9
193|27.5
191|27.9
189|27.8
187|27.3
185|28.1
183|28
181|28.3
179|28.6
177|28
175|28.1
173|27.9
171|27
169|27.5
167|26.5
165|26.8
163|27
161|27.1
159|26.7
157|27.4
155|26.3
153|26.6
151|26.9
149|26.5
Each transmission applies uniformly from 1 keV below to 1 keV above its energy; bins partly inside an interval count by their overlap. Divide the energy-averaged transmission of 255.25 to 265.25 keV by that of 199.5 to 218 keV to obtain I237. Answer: 0.9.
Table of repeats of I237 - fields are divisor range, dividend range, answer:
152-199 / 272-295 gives 0.94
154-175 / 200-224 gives 1.02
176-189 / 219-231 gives 0.97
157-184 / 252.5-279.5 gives 0.92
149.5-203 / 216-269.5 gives 0.96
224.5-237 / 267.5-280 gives 0.95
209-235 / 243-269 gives 0.93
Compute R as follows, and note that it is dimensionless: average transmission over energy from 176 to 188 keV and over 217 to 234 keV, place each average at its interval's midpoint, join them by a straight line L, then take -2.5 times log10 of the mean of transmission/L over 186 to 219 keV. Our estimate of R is 0.00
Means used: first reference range 28.1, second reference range 27.3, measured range 27.6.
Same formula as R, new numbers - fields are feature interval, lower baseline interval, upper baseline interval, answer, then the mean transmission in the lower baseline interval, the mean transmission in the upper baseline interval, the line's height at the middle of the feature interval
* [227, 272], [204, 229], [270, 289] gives 0.03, 27.5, 26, 26.7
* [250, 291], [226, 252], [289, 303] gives 0.04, 26.9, 26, 26.4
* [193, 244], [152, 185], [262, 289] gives -0.03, 27.4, 25.7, 26.6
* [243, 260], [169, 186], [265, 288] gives 0.02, 28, 25.8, 26.4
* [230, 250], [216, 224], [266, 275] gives -0.01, 27.8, 25.5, 26.9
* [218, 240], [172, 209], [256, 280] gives -0.03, 27.8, 25.2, 26.5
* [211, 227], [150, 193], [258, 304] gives -0.04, 27.4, 25.6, 26.7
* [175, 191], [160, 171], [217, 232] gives -0.04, 27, 27.4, 27.1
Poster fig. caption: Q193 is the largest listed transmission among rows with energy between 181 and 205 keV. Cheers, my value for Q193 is 28.3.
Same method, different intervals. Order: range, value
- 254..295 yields 26.7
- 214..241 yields 28.2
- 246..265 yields 27.3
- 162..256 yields 28.6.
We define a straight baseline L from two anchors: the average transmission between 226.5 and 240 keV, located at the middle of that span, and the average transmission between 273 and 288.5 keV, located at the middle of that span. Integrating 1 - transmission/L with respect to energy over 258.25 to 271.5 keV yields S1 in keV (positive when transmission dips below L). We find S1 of 0.8 keV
